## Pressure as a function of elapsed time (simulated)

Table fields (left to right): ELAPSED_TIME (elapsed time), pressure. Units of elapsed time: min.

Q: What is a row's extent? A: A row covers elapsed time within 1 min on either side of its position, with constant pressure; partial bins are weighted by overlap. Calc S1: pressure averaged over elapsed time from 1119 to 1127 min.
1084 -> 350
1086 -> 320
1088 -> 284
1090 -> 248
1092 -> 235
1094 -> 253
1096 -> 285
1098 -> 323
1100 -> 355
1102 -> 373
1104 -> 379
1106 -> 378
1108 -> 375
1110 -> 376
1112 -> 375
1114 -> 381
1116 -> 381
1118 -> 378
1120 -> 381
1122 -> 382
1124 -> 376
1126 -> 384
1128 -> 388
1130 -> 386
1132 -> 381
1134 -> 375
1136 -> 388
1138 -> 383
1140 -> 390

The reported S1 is 381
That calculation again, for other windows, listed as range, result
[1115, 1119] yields 380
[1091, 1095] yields 244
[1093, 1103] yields 318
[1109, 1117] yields 378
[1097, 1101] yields 339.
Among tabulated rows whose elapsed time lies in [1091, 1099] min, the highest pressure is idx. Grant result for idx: 323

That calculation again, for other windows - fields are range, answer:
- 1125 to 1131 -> 388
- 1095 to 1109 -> 379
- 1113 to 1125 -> 382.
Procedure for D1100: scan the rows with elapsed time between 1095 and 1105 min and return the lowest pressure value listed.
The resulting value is 285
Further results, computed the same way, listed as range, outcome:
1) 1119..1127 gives 376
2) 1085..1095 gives 235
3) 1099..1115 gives 355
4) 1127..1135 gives 375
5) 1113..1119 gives 378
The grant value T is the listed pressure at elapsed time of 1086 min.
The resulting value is 320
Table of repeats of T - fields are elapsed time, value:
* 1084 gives 350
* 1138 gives 383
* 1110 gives 376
